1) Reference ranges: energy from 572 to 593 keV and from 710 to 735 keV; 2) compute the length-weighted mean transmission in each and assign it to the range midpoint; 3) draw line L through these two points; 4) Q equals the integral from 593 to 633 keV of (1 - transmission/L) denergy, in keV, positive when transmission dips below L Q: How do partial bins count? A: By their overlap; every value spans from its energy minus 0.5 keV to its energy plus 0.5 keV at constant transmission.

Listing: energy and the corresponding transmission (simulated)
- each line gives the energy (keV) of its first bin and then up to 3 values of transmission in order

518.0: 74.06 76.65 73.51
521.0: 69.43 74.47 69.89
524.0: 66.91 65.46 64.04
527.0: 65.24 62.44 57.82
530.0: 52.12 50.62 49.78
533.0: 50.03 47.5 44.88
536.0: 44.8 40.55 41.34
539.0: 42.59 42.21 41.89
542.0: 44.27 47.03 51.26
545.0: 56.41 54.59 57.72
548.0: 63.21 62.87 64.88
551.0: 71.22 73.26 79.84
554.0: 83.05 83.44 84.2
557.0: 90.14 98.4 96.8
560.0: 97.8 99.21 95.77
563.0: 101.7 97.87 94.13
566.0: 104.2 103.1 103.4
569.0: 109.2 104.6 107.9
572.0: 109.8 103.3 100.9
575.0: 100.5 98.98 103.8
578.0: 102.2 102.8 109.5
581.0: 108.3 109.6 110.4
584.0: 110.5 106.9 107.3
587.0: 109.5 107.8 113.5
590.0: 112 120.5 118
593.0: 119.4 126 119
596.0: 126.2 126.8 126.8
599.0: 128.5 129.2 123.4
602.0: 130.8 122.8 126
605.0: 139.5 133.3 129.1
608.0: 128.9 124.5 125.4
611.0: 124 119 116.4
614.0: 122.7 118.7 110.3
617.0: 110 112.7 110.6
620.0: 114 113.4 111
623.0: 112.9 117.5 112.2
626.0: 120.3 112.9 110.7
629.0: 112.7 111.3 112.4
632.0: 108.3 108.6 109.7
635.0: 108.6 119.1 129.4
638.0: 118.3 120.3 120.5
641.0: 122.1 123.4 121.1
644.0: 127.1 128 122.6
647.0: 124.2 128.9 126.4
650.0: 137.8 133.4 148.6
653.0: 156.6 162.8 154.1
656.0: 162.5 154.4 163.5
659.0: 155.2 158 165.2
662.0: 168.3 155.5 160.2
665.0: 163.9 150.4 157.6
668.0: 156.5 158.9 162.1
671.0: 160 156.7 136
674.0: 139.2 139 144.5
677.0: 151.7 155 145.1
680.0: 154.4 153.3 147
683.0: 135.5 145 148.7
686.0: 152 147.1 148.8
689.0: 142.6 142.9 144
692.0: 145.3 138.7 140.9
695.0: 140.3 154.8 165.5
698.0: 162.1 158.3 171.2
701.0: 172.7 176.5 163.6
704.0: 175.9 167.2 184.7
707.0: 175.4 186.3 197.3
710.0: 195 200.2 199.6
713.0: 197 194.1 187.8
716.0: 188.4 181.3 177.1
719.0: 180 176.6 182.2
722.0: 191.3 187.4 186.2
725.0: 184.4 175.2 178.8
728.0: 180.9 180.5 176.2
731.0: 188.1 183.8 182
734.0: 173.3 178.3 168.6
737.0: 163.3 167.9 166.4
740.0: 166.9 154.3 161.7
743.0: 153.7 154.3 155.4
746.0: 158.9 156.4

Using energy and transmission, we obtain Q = 1.4 keV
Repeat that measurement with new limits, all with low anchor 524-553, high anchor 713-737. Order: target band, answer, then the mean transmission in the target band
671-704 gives 1.07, 151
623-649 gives 0.65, 118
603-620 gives -2.88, 122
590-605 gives -4.71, 125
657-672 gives -2.02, 159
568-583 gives -4.79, 105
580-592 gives -3.29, 111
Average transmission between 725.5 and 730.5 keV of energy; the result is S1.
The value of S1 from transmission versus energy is 178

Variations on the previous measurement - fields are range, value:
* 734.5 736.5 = 173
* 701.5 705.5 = 171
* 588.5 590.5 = 113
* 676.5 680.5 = 152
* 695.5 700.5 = 162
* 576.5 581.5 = 105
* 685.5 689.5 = 148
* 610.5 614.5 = 121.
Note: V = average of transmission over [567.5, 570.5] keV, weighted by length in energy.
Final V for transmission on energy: 106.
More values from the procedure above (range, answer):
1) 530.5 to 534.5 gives 49.5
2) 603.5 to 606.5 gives 133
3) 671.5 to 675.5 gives 143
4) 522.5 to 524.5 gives 68.4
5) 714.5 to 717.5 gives 186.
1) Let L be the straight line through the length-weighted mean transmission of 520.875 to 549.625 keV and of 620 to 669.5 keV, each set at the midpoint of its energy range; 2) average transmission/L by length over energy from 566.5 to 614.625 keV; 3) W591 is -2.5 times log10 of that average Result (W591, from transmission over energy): -0.23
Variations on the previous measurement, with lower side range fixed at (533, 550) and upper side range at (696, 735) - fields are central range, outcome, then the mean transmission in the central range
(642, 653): -0.01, 131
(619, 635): 0.01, 112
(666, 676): -0.03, 151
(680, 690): 0.08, 147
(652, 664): -0.16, 159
